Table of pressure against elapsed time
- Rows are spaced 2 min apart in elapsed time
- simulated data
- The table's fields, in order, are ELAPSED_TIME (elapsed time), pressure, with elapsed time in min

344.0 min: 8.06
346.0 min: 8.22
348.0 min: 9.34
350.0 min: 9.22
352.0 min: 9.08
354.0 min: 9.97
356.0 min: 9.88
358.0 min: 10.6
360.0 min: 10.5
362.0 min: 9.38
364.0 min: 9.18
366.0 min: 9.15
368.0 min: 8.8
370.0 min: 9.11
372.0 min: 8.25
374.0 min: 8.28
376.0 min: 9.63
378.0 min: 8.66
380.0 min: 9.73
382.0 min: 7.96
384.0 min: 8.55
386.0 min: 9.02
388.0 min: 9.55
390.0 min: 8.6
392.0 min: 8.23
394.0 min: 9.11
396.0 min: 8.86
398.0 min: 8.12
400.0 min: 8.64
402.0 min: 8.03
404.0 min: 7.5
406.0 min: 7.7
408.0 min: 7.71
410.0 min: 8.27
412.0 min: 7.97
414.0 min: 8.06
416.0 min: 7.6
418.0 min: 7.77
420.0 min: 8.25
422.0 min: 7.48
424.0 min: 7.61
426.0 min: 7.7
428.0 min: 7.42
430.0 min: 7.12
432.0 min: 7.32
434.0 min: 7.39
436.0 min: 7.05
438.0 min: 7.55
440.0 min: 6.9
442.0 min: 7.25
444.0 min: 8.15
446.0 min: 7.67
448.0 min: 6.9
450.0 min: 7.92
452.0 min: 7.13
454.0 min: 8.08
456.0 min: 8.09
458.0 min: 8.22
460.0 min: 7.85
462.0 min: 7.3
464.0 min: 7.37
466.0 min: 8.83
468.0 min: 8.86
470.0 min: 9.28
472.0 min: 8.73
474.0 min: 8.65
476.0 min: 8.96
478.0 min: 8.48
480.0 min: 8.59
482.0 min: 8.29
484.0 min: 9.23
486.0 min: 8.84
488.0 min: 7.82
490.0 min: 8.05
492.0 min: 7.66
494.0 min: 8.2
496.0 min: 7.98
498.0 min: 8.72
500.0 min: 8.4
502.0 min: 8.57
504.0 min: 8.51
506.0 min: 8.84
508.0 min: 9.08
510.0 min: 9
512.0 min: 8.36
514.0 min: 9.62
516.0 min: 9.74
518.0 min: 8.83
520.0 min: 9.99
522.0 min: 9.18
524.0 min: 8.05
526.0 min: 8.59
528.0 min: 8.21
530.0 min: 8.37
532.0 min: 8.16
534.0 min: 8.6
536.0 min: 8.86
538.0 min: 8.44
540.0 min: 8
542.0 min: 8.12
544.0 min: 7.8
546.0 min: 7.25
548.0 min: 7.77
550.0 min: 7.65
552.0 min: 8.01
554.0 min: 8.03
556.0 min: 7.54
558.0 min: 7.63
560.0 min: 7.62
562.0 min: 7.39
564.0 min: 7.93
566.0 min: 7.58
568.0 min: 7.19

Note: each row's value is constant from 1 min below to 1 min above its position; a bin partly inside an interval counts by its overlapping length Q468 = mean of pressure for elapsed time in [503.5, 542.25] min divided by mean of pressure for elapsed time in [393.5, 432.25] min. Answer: 1.11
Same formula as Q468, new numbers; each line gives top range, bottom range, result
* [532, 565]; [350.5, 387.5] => 0.86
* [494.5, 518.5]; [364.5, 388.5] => 0.99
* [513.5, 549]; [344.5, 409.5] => 0.96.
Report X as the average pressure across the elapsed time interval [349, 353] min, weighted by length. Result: 9.15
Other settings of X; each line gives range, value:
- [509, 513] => 8.68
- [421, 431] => 7.47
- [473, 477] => 8.8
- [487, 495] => 7.93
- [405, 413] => 7.91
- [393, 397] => 8.98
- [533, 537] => 8.73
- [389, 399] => 8.58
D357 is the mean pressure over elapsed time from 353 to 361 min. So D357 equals 10.2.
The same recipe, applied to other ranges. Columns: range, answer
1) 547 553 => 7.81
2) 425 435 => 7.39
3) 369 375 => 8.55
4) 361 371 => 9.12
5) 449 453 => 7.53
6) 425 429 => 7.56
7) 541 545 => 7.96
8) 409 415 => 8.1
